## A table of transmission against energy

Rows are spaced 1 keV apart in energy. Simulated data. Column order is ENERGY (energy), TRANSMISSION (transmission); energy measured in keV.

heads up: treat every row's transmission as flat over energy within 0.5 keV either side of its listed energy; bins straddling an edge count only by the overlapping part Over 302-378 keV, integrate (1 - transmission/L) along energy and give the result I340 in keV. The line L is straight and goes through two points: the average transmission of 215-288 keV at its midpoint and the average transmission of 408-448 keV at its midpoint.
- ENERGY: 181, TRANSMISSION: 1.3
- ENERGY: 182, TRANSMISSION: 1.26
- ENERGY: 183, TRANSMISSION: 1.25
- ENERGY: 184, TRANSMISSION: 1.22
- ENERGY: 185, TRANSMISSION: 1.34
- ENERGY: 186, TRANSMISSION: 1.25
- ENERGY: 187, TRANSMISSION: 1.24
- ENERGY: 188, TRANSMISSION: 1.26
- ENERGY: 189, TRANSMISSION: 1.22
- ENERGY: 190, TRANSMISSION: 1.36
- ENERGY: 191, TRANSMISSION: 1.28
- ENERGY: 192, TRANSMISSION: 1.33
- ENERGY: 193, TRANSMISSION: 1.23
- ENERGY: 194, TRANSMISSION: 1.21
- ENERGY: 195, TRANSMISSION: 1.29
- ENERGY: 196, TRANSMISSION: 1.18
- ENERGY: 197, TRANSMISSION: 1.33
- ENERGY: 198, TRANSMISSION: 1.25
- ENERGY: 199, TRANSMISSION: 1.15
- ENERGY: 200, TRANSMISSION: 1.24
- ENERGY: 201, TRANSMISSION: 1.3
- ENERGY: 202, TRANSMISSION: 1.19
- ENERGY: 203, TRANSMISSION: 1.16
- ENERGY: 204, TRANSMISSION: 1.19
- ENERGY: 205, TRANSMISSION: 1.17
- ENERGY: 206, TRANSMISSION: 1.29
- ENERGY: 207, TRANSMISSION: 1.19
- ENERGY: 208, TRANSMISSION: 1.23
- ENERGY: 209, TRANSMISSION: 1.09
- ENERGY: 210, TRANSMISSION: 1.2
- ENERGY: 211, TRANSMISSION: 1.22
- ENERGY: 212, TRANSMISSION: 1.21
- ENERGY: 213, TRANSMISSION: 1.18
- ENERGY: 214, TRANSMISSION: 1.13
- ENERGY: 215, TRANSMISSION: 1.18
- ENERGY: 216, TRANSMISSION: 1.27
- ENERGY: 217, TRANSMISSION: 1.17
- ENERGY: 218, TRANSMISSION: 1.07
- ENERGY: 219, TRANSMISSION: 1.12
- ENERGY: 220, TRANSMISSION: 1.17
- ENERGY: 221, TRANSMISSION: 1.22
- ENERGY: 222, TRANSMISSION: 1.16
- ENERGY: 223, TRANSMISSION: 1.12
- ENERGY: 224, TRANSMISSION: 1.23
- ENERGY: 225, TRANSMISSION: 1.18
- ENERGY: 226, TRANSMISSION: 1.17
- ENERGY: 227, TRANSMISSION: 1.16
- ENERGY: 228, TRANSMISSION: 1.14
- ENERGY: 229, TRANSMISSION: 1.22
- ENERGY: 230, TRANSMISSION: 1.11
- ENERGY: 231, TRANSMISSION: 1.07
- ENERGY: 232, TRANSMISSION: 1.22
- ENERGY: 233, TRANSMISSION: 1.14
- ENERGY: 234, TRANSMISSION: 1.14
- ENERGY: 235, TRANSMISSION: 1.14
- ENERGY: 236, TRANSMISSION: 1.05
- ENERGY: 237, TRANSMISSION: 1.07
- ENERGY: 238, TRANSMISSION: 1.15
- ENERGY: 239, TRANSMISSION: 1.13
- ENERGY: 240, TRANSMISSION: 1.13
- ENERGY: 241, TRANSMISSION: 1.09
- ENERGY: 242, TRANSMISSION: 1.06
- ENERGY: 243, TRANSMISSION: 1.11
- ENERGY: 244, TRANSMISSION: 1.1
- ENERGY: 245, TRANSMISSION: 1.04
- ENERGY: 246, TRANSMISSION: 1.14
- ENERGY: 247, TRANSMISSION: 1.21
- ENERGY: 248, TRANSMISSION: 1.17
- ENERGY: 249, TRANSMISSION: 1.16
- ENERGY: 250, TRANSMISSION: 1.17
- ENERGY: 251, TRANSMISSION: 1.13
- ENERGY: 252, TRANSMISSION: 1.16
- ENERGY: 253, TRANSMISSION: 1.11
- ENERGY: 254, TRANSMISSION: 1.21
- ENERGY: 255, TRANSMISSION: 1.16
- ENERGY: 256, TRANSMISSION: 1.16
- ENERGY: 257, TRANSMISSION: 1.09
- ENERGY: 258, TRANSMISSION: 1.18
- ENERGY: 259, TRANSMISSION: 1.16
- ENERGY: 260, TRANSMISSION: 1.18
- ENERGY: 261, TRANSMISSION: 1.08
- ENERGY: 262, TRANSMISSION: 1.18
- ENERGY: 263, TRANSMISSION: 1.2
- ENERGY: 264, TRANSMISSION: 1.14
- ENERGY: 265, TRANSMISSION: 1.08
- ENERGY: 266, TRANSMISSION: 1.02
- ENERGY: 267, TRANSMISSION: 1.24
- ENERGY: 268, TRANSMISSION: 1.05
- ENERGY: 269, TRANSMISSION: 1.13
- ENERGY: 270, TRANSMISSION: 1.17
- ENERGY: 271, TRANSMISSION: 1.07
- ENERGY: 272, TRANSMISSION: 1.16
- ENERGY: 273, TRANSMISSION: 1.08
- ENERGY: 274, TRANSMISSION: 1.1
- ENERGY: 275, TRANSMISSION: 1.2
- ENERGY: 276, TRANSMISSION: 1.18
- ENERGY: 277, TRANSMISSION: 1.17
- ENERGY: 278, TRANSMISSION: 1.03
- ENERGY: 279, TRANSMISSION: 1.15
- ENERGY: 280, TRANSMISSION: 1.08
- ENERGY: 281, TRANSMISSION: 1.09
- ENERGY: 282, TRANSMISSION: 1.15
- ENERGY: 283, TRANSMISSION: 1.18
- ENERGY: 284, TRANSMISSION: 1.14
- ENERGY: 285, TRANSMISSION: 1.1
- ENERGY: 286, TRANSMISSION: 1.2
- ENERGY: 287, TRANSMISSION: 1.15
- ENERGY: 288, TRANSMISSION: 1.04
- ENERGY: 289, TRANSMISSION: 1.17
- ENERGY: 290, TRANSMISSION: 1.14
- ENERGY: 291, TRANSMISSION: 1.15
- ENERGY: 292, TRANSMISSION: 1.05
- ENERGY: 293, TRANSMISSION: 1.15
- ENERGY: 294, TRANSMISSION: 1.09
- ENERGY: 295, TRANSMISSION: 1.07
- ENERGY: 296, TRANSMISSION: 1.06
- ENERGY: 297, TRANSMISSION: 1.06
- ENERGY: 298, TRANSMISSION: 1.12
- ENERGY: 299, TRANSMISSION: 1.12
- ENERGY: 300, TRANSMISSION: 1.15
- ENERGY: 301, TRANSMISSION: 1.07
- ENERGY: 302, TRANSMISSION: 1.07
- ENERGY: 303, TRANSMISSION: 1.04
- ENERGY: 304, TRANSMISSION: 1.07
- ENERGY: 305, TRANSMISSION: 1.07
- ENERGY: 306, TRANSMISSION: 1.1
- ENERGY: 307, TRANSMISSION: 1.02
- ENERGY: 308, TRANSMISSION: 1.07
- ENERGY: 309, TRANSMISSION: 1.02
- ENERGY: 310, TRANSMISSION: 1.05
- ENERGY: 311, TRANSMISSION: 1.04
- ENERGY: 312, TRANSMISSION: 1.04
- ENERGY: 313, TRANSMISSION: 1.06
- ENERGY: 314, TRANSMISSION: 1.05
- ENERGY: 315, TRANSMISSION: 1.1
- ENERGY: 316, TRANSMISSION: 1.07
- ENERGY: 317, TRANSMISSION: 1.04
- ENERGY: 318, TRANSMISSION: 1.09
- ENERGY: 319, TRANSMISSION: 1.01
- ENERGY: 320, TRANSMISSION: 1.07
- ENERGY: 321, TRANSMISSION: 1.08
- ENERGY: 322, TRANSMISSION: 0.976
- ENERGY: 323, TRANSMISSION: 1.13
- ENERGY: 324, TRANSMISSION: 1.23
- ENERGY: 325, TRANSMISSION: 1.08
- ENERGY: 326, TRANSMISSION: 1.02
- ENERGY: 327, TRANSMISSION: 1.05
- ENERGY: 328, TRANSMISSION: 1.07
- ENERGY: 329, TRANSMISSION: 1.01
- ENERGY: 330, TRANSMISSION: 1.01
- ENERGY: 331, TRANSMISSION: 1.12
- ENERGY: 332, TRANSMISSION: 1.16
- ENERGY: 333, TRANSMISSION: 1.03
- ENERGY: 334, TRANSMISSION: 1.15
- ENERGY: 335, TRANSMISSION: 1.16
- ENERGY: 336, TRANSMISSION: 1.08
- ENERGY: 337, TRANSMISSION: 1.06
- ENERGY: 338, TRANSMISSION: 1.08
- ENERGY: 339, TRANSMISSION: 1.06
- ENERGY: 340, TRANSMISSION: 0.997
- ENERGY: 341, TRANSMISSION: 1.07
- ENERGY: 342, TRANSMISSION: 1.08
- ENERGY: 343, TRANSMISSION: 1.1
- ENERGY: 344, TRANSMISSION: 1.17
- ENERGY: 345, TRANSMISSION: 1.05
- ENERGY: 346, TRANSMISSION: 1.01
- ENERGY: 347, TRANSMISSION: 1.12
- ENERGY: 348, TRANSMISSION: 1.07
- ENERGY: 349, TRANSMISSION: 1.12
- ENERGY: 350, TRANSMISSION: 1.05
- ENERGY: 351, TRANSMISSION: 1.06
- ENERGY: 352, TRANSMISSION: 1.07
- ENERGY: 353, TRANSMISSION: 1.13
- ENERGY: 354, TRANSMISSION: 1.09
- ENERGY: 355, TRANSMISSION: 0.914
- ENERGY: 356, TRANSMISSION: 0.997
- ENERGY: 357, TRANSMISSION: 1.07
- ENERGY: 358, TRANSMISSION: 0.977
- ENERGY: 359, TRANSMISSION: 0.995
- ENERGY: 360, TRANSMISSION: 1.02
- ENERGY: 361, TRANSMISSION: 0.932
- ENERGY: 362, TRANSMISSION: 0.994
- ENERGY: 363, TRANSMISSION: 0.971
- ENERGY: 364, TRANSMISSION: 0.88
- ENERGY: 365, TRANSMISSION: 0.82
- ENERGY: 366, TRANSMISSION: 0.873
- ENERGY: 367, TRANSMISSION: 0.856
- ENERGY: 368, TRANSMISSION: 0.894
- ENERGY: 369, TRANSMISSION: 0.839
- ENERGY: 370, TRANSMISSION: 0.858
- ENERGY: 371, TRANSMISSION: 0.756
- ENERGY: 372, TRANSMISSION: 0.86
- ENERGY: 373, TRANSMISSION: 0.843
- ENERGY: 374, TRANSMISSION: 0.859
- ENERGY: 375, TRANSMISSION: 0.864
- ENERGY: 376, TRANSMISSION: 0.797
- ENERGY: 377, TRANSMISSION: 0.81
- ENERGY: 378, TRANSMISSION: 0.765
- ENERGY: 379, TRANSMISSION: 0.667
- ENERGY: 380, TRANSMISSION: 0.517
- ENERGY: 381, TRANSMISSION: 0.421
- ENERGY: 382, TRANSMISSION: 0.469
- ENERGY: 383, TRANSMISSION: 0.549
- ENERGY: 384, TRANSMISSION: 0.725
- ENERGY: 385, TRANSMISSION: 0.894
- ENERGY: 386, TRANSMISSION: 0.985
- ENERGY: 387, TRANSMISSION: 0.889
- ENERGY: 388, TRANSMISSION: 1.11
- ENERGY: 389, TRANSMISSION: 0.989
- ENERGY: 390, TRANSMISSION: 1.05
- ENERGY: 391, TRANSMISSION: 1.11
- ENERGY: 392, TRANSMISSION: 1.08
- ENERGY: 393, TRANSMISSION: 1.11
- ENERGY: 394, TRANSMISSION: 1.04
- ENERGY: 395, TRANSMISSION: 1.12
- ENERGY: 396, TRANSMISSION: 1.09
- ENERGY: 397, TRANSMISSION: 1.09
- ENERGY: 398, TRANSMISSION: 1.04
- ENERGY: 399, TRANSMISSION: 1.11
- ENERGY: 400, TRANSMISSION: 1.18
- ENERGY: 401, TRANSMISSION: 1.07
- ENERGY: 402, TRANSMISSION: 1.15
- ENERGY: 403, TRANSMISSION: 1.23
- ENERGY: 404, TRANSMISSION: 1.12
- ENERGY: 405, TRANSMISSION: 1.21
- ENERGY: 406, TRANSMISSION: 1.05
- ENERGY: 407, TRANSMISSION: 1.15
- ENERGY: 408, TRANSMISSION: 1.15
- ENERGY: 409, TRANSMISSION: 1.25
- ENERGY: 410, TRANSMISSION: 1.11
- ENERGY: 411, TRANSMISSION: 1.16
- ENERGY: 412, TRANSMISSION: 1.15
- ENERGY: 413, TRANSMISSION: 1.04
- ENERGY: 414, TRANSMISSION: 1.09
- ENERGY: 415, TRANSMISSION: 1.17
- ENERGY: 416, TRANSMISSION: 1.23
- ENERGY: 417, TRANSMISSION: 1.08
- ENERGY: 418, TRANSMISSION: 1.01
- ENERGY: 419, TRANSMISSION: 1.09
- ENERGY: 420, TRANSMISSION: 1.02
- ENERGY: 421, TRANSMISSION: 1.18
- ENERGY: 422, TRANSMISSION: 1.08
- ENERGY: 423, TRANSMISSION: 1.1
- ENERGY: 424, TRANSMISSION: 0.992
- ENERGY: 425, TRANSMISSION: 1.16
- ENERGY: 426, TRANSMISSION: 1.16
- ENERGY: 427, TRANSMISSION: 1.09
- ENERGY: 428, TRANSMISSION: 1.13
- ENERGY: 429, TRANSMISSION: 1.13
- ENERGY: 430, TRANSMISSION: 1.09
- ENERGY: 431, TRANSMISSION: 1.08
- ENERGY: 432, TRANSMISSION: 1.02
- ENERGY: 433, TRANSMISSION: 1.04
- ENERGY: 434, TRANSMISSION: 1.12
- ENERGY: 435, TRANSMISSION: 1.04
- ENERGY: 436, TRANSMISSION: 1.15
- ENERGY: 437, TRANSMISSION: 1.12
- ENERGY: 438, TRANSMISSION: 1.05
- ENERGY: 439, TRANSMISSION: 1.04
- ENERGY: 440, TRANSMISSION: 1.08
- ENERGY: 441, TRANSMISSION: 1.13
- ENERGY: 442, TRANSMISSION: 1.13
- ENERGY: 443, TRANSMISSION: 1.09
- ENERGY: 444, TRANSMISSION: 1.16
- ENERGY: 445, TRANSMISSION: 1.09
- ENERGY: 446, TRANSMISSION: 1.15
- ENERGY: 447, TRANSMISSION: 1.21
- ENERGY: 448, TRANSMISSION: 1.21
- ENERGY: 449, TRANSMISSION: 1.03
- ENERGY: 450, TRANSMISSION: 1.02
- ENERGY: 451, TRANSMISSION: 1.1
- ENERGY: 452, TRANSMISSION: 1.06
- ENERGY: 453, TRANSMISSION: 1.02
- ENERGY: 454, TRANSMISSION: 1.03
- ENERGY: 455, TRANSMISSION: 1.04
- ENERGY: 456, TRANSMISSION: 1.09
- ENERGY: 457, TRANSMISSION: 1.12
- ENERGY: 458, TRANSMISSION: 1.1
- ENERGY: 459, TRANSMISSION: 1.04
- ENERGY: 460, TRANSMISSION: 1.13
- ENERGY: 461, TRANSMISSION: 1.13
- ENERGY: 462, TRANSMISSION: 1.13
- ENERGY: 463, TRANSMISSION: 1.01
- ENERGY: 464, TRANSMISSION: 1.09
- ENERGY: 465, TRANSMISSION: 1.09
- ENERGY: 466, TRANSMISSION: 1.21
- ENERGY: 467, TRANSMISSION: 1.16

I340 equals 7.2 keV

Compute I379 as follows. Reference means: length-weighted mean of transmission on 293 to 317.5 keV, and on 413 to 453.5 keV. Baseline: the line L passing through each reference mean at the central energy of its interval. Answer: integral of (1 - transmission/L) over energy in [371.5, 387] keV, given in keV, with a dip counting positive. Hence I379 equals 4.9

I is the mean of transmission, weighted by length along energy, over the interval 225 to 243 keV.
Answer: 1.13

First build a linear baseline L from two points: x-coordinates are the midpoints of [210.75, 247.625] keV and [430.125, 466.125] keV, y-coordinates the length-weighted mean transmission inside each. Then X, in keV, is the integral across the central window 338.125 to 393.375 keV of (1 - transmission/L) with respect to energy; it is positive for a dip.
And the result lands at 8.9 keV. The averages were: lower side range 1.15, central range 0.933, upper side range 1.09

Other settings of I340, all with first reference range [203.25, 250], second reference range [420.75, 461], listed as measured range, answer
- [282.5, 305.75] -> 0.6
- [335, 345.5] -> 0.4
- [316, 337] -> 0.9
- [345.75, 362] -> 1.2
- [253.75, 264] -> -0.1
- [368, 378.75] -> 2.8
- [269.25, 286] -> 0.2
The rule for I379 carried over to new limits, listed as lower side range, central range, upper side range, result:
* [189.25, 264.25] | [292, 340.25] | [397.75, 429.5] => 3.14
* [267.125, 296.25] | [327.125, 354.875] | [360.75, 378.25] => -3.92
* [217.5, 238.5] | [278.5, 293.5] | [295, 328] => -0.50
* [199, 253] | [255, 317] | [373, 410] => -1.10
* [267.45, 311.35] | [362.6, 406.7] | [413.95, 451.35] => 7.15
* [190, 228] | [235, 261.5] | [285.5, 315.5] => 0.50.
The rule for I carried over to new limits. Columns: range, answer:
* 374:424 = 1.01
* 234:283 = 1.13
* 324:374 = 1.01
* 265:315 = 1.1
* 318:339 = 1.08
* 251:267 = 1.14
